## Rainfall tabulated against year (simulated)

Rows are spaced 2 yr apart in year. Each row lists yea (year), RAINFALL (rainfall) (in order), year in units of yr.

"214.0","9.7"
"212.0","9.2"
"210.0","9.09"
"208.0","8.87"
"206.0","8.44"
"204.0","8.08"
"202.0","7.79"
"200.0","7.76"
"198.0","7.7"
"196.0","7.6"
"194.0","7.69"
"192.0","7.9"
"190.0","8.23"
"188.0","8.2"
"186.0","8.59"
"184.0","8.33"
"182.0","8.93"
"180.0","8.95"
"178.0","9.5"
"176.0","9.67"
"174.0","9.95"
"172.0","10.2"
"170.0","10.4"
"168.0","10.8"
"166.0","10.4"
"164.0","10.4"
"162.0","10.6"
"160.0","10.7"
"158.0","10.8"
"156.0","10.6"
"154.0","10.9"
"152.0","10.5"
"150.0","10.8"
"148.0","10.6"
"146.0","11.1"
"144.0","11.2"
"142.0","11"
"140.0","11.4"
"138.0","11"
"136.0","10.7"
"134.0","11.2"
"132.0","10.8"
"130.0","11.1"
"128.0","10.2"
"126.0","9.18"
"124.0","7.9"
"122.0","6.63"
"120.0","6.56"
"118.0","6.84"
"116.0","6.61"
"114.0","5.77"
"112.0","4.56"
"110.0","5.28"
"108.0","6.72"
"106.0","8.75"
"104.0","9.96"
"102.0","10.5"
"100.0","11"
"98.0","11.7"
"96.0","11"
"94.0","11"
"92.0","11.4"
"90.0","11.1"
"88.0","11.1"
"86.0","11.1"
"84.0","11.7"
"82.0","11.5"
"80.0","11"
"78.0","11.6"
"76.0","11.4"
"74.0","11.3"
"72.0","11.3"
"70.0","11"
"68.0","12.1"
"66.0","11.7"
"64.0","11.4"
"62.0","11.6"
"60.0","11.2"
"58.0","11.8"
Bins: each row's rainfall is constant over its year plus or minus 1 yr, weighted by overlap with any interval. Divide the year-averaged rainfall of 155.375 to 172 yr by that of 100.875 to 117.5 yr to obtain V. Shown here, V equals 1.45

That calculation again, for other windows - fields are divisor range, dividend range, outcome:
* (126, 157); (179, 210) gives 0.76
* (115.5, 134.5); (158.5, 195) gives 1.09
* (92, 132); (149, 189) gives 1.16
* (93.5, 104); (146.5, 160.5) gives 0.98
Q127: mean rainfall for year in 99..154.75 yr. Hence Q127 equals 9.23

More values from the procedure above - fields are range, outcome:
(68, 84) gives 11.4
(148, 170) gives 10.6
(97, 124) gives 7.77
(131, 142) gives 11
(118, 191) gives 9.9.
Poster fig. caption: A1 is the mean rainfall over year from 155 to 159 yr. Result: 10.7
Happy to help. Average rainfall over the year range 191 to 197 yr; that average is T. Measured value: 7.73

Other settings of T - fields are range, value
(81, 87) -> 11.4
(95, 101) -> 11.2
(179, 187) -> 8.7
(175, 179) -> 9.59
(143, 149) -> 11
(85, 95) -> 11.1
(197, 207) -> 7.95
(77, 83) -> 11.4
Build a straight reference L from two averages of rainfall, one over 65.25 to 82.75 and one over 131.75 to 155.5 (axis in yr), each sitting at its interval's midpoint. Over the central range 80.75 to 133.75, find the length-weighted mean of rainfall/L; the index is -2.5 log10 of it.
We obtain 0.206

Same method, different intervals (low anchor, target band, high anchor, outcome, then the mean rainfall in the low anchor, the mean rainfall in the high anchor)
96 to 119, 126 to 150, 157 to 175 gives -0.164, 8.1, 10.5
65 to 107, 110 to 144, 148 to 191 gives 0.188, 11.1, 9.9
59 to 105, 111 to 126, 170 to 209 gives 0.487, 11.2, 8.59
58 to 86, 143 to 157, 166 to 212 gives -0.120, 11.4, 8.8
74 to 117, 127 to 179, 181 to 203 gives -0.211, 9.79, 8.07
